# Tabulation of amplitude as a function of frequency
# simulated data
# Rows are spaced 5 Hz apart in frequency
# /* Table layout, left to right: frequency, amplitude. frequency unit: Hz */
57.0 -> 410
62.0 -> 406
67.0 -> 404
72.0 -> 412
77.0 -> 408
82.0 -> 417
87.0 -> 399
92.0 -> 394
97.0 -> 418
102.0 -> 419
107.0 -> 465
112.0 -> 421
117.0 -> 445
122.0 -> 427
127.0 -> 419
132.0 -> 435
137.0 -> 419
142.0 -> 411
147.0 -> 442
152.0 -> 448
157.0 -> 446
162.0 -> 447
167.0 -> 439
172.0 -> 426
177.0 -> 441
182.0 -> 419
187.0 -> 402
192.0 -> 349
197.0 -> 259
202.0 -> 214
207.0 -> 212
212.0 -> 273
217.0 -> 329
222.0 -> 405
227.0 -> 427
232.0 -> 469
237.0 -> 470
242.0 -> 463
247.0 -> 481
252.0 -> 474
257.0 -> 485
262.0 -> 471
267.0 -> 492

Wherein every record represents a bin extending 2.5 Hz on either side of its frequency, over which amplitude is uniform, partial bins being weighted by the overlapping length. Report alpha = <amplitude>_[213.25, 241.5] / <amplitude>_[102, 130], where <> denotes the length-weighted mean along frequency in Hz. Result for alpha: 1.0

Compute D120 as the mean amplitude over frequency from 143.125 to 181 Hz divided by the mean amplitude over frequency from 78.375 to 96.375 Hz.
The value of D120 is 1.1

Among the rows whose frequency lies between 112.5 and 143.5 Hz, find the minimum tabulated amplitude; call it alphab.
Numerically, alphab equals 411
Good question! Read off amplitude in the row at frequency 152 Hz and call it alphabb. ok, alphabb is 448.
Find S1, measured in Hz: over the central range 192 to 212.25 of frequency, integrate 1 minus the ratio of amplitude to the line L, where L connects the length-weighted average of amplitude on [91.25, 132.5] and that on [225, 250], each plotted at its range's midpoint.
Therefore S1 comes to 9.1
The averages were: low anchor 428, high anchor 463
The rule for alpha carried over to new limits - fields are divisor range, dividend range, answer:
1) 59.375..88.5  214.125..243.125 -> 1.04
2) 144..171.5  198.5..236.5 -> 0.76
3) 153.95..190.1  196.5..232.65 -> 0.74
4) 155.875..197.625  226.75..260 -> 1.15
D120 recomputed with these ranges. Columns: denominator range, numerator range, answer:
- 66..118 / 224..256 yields 1.11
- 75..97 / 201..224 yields 0.71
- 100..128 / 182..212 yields 0.68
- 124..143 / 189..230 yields 0.74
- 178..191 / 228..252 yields 1.15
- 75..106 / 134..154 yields 1.04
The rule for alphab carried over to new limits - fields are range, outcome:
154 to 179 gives 426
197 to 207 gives 212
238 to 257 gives 463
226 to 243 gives 427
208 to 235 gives 273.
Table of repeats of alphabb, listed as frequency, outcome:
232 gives 469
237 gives 470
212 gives 273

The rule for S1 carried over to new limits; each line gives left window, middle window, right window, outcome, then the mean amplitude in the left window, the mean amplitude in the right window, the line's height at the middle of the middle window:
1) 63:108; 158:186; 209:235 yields -2.98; 413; 379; 392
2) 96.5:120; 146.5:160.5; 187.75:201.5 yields -3.06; 435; 303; 366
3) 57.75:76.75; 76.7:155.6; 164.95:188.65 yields -1.72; 408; 426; 416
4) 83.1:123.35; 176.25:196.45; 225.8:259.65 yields 2.89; 423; 469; 450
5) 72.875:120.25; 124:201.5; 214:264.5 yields 4.20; 420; 446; 432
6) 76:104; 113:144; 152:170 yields 0.14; 409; 444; 428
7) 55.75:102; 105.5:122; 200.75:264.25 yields -1.35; 408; 401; 407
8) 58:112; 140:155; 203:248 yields -1.29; 414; 383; 401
